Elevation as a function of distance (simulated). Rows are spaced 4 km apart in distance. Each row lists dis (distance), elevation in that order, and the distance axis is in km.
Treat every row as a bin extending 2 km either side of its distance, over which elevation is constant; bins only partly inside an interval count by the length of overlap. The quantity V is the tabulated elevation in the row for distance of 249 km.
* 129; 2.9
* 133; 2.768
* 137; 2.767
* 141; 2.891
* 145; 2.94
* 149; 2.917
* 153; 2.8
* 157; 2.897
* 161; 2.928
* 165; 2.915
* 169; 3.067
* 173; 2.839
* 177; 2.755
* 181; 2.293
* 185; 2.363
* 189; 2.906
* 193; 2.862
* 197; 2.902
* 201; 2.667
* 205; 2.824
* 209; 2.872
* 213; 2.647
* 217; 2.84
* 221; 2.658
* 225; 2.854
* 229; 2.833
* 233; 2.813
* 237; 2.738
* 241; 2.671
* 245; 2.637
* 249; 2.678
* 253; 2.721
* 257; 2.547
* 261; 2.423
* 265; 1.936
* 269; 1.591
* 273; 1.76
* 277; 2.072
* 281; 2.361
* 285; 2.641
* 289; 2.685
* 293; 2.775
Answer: 2.678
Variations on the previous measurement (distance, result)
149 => 2.917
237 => 2.738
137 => 2.767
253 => 2.721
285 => 2.641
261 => 2.423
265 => 1.936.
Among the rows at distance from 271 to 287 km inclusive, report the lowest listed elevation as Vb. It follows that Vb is 1.76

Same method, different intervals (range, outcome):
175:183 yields 2.293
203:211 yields 2.824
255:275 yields 1.591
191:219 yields 2.647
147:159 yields 2.8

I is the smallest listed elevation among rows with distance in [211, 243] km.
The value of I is 2.647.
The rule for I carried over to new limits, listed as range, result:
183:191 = 2.363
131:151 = 2.767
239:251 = 2.637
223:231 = 2.833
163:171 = 2.915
